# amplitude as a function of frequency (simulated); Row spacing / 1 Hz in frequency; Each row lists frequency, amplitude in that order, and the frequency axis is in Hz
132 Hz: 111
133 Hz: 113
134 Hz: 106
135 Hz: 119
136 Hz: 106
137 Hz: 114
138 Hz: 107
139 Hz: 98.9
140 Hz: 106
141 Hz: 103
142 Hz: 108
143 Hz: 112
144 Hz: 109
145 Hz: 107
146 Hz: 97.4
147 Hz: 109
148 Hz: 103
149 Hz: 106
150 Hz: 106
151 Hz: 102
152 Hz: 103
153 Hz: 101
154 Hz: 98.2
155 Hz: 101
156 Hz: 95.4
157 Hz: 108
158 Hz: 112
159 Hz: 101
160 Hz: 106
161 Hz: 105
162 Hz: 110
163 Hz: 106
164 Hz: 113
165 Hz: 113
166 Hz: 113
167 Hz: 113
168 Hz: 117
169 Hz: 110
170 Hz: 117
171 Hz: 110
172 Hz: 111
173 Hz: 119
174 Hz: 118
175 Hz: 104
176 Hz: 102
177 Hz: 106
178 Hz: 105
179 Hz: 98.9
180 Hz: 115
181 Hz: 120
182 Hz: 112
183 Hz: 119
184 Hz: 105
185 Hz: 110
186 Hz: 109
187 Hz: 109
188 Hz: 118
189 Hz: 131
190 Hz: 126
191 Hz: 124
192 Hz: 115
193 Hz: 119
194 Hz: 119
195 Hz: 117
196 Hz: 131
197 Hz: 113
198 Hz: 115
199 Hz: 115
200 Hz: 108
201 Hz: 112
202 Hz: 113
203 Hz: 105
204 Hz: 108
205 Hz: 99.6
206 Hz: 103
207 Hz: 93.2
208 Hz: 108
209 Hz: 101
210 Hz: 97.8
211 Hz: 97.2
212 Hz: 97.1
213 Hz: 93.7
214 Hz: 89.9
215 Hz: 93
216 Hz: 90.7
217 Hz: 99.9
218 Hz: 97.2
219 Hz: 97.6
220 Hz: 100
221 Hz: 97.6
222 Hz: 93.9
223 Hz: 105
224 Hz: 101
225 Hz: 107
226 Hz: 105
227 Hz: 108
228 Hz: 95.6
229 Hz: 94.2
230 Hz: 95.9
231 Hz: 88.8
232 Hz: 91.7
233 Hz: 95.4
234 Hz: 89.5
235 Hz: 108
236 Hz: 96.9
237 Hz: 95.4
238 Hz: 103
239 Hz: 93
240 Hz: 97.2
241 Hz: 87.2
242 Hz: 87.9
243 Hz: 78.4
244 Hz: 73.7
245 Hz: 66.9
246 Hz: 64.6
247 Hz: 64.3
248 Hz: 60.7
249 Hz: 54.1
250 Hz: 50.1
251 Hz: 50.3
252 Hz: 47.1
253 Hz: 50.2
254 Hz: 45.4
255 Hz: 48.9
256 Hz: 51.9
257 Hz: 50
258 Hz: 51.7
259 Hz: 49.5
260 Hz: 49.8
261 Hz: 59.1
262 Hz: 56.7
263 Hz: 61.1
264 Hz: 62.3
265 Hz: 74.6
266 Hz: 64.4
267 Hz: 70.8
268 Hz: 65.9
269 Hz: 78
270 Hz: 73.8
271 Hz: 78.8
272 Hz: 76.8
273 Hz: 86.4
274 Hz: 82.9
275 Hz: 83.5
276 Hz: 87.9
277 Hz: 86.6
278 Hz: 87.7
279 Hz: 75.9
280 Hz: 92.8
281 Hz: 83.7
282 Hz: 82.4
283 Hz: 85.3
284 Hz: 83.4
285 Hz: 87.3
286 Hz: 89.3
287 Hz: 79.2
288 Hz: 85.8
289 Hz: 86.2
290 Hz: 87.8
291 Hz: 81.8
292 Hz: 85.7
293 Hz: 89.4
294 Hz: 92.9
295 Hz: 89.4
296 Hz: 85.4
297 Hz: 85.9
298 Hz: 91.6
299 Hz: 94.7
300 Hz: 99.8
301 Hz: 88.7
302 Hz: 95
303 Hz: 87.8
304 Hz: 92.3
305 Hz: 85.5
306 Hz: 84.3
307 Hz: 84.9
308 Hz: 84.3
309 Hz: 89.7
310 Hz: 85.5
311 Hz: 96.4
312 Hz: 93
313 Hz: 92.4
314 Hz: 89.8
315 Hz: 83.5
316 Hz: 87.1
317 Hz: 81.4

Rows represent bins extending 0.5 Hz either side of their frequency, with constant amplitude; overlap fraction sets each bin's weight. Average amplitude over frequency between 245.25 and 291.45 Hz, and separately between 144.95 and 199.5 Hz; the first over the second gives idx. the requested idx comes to 0.63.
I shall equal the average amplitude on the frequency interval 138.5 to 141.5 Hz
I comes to 103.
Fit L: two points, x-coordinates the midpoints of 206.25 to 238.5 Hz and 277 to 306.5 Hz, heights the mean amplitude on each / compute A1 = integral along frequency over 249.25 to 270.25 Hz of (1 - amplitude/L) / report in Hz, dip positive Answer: 7.90 Hz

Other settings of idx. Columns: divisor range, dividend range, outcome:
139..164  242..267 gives 0.56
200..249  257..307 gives 0.85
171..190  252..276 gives 0.57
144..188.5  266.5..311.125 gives 0.79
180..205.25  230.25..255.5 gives 0.66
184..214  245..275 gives 0.56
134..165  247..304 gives 0.71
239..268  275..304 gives 1.40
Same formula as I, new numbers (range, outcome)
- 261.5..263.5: 58.9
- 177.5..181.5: 110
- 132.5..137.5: 112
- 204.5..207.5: 98.6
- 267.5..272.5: 74.7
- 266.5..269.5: 71.6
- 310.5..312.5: 94.7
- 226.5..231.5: 96.5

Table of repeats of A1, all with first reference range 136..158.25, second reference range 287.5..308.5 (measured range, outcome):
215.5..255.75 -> 4.7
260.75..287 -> 3.8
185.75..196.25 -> -2.1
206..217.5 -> 0.1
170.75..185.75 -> -1.3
